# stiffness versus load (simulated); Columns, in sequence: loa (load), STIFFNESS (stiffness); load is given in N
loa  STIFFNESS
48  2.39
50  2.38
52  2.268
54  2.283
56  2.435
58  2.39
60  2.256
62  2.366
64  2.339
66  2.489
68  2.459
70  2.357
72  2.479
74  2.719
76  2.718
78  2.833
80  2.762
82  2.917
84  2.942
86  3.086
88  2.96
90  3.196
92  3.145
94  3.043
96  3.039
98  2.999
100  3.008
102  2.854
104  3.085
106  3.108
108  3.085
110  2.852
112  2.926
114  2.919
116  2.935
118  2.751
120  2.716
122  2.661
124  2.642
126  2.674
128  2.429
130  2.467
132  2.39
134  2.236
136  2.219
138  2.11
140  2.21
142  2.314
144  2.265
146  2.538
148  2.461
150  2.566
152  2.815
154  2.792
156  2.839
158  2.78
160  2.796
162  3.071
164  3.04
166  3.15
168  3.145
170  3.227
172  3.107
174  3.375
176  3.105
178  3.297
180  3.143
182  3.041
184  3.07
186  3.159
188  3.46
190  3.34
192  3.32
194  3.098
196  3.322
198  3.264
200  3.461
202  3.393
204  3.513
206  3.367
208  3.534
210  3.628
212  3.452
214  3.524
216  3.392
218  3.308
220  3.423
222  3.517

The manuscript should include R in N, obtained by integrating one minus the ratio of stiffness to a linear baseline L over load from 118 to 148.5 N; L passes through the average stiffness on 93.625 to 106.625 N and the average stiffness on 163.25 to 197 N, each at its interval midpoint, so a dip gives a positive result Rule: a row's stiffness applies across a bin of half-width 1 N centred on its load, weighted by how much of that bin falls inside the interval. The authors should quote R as 6.5 N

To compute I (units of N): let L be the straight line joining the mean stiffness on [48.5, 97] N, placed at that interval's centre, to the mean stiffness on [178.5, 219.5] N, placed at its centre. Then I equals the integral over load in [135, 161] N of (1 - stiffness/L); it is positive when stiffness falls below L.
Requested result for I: 4.7 N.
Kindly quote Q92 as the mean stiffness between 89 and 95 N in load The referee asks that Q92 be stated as 3.13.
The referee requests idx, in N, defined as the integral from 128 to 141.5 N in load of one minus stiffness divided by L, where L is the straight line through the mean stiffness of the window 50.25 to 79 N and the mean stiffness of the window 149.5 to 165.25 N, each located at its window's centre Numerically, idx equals 2.30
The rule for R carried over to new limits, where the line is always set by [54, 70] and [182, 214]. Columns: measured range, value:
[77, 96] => -3.21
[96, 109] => -1.72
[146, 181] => 1.59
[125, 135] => 1.49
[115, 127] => 0.31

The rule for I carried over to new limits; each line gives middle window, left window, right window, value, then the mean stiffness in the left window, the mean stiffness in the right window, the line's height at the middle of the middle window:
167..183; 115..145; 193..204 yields -0.8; 2.47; 3.33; 3.03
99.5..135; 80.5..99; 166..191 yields 3.7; 3.03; 3.2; 3.08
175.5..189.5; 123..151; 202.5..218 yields -0.6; 2.39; 3.47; 3.06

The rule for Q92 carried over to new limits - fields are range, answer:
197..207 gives 3.4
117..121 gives 2.73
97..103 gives 2.95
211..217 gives 3.46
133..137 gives 2.23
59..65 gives 2.32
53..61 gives 2.34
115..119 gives 2.84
